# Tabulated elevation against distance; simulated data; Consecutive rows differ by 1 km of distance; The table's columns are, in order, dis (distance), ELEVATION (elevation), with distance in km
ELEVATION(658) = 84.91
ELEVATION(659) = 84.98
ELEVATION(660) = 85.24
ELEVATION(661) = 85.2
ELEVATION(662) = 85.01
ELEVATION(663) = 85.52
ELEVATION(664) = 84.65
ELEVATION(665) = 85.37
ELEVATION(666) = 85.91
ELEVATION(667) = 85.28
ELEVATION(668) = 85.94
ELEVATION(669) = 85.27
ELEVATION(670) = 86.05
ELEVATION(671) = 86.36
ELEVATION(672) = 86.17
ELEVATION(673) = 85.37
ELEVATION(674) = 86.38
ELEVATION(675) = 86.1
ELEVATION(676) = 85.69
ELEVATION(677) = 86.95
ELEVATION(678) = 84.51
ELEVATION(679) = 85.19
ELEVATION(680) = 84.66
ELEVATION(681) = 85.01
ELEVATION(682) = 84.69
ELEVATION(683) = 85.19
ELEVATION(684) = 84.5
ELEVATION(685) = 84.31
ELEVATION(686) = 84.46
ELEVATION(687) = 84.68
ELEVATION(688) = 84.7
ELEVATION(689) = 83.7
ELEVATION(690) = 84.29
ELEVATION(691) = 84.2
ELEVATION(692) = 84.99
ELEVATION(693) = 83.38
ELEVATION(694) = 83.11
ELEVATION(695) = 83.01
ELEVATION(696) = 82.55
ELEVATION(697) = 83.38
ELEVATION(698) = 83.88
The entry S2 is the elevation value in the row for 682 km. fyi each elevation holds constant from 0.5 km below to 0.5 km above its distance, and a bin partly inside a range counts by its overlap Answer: 84.69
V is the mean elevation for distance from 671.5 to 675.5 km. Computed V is 86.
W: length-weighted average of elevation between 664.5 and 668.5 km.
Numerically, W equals 85.6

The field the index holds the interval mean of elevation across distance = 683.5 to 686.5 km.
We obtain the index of 84.4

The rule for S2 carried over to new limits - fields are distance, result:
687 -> 84.68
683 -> 85.19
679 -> 85.19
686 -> 84.46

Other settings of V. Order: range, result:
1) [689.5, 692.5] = 84.5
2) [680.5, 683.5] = 85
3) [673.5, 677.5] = 86.3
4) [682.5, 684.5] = 84.8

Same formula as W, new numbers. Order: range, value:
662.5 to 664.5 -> 85.1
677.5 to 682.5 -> 84.8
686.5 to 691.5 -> 84.3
